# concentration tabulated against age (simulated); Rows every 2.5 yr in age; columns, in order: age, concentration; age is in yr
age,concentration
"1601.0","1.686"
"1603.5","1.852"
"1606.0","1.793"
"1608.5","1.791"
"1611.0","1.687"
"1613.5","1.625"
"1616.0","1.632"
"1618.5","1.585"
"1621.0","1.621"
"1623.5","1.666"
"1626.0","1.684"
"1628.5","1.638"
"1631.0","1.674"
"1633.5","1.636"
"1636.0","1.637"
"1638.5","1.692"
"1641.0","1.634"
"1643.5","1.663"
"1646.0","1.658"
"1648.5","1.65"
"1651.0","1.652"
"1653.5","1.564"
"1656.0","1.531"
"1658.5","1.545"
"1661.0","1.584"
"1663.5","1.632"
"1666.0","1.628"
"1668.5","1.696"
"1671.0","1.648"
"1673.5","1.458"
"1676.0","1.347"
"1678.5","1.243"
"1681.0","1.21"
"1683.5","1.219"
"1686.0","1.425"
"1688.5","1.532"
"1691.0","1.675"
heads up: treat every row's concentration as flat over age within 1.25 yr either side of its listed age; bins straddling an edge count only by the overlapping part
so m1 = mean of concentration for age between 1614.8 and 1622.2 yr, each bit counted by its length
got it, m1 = 1.61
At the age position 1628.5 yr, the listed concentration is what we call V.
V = 1.638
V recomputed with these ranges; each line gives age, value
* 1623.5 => 1.666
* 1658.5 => 1.545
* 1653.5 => 1.564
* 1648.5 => 1.65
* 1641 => 1.634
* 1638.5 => 1.692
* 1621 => 1.621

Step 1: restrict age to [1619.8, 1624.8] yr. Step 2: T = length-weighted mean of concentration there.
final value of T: 1.64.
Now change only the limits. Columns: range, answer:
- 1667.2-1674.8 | 1.6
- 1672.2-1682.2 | 1.32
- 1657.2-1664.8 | 1.59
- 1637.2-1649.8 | 1.66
